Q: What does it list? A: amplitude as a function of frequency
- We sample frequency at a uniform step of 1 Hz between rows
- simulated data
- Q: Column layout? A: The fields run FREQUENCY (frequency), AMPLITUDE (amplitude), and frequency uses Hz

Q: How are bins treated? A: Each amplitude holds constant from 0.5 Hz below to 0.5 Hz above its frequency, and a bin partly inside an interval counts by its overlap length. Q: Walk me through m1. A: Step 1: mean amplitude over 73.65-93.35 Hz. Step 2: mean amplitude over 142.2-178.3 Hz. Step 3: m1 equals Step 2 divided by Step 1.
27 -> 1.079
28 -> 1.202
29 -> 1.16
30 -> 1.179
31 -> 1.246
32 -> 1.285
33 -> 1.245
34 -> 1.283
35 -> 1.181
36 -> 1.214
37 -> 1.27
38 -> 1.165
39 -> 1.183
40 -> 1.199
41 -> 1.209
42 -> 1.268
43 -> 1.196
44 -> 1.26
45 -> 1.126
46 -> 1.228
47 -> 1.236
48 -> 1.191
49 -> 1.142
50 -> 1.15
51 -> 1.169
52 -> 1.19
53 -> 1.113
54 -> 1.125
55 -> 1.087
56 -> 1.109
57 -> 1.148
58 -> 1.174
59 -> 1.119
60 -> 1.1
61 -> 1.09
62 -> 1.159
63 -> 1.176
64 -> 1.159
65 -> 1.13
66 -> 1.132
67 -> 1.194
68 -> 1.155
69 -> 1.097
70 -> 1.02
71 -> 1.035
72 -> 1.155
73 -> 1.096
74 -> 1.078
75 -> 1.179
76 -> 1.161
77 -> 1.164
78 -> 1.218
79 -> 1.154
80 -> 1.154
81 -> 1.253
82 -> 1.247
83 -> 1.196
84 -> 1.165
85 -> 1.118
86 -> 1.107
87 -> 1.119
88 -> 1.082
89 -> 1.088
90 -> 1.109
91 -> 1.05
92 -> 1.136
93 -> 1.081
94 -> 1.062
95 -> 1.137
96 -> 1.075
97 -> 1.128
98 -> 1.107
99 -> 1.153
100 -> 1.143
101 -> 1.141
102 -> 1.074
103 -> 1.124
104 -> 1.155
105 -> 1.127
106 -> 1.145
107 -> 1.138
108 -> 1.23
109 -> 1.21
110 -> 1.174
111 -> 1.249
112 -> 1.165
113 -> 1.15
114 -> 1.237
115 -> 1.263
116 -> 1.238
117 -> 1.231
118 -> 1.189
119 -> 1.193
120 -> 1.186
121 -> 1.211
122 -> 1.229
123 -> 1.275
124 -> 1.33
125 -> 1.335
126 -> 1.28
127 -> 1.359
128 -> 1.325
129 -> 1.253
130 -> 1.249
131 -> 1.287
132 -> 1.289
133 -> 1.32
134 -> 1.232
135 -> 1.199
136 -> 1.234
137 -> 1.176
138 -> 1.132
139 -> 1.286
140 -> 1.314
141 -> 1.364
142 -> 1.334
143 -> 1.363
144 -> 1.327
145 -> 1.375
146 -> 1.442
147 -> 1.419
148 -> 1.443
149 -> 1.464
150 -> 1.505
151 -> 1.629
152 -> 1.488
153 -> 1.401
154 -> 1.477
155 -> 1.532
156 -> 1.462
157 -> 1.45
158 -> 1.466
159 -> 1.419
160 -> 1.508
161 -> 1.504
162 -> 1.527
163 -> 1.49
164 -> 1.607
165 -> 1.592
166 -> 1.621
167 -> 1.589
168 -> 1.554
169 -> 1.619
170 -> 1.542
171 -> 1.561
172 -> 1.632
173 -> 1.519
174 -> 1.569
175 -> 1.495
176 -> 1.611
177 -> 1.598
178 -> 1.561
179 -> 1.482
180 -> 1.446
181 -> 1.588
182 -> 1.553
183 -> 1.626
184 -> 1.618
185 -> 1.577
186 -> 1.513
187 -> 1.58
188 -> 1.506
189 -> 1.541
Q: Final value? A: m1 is 1.32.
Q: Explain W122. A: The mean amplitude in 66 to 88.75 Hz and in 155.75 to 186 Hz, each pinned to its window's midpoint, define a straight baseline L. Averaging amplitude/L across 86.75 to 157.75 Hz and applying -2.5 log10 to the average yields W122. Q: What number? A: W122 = 0.07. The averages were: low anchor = 1.14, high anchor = 1.55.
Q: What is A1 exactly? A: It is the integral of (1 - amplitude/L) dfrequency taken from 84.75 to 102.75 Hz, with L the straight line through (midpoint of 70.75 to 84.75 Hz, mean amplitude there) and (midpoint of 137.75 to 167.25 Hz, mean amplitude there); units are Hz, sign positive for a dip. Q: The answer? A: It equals 1.7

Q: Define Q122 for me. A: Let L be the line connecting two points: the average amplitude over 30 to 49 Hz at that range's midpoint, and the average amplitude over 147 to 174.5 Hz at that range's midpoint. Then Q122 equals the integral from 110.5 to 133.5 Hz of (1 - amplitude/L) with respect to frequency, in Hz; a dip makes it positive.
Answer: 2.8 Hz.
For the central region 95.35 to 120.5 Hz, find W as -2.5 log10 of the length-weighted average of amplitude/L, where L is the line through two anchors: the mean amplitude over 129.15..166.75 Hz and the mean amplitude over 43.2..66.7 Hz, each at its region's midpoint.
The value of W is 0.11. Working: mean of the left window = 1.15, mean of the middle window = 1.17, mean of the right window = 1.4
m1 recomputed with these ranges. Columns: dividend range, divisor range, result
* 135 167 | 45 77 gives 1.26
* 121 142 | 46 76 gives 1.12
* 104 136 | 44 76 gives 1.08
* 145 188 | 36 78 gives 1.32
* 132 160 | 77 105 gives 1.22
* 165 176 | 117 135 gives 1.24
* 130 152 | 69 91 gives 1.18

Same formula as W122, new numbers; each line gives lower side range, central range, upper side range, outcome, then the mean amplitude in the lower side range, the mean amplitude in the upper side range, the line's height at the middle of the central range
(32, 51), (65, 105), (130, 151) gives 0.12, 1.21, 1.33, 1.26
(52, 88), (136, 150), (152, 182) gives 0.07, 1.14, 1.53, 1.43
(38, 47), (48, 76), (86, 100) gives 0.03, 1.21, 1.1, 1.17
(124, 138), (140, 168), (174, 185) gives -0.05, 1.27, 1.56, 1.41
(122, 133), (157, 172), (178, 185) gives -0.05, 1.3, 1.55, 1.47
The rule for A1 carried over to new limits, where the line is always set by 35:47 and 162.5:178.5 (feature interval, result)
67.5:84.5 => 2.1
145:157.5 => 0.4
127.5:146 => 2.4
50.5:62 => 1.1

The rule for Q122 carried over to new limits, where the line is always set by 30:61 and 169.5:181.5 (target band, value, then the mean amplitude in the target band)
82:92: 1.38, 1.12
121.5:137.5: 1.66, 1.27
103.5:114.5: 1.48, 1.18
